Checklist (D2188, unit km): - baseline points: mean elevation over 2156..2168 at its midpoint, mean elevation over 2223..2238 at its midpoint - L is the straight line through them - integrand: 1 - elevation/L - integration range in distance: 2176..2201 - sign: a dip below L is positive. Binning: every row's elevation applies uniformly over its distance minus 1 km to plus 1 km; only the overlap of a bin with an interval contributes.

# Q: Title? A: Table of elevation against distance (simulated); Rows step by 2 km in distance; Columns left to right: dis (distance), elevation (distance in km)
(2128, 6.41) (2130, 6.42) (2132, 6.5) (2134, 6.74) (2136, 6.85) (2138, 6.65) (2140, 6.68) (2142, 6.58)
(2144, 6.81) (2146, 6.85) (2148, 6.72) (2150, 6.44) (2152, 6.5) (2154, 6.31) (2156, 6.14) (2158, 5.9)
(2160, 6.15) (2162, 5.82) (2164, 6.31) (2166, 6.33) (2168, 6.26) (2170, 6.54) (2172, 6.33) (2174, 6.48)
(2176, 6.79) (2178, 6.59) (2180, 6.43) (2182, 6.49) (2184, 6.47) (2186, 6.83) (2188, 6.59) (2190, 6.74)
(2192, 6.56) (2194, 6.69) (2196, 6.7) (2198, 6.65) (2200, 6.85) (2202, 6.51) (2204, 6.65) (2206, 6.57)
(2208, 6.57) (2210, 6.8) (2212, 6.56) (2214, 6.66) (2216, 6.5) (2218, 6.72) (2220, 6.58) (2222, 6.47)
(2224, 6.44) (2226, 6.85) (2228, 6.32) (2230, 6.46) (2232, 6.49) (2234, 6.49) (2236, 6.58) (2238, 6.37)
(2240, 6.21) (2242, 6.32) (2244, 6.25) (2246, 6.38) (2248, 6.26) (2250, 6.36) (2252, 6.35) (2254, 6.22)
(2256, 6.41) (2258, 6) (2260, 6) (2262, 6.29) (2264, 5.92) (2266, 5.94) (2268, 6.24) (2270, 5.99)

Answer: -1.5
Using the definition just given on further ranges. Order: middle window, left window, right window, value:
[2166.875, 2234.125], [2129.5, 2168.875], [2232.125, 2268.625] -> -2.4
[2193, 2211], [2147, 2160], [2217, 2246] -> -0.7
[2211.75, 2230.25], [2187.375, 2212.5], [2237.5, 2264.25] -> -0.2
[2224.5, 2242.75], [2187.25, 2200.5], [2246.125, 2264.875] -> -0.2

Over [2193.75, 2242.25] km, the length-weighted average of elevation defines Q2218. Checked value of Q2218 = 6.56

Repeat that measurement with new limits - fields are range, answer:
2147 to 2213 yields 6.49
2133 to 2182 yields 6.47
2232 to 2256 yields 6.35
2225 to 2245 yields 6.43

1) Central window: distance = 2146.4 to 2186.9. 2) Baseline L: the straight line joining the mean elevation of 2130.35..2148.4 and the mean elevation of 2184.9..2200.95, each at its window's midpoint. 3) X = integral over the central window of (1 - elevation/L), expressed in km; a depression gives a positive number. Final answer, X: 1.8 km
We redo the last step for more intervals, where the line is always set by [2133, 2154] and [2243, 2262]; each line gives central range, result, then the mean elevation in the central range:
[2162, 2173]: 0.4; 6.31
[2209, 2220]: -0.4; 6.64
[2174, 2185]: 0.0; 6.55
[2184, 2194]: -0.3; 6.66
